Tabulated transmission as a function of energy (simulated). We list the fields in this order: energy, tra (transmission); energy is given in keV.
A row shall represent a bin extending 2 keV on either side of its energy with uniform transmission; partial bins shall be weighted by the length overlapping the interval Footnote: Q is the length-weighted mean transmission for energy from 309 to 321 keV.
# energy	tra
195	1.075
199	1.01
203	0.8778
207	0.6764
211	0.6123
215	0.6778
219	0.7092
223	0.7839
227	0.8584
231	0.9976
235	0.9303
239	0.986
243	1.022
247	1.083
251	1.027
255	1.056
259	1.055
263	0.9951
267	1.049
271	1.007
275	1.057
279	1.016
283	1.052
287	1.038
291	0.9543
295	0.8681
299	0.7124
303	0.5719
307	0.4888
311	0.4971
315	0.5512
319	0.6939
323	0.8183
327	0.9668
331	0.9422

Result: 0.581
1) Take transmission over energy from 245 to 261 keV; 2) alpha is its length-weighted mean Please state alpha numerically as 1.06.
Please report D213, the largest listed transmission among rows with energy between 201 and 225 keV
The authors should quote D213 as 0.8778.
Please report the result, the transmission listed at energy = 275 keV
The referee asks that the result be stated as 1.057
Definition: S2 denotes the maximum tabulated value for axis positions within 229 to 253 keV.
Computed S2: 1.083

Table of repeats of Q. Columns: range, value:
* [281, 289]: 1.04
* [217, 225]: 0.747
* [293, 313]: 0.628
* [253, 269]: 1.04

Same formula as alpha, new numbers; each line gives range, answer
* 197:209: 0.855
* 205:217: 0.655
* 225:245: 0.959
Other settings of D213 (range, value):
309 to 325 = 0.8183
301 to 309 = 0.5719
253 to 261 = 1.056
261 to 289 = 1.057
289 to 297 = 0.9543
